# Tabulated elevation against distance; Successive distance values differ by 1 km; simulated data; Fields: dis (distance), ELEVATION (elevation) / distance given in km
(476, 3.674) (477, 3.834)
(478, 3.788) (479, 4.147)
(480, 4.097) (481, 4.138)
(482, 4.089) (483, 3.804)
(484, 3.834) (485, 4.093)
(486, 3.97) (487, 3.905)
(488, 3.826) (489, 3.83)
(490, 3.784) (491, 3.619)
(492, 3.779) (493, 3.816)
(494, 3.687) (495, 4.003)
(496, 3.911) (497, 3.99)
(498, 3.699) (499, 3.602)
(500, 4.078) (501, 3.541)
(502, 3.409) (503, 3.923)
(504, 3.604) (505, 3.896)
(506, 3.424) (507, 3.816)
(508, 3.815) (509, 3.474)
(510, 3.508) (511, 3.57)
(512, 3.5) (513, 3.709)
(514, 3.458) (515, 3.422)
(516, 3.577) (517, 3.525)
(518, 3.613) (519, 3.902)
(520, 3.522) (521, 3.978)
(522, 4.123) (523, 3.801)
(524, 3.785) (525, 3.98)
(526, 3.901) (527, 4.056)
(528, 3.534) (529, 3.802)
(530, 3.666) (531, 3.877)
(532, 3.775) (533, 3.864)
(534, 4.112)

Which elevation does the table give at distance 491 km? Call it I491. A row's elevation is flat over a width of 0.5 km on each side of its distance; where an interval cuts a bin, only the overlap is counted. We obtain 3.619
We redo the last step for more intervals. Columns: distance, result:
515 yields 3.422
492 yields 3.779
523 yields 3.801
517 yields 3.525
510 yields 3.508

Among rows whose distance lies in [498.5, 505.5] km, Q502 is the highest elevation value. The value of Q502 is 4.078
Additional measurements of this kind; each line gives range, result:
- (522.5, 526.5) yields 3.98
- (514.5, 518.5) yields 3.613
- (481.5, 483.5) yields 4.089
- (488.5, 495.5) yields 4.003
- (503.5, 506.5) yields 3.896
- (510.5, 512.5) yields 3.57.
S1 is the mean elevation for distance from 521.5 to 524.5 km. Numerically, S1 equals 3.9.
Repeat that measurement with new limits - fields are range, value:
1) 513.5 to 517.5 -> 3.5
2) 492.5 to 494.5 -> 3.75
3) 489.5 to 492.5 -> 3.73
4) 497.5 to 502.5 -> 3.67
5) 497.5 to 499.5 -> 3.65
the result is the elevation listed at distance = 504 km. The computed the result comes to 3.604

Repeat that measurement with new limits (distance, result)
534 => 4.112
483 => 3.804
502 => 3.409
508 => 3.815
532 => 3.775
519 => 3.902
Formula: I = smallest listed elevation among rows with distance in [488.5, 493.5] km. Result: 3.619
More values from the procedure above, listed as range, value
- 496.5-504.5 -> 3.409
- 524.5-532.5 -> 3.534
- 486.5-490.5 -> 3.784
